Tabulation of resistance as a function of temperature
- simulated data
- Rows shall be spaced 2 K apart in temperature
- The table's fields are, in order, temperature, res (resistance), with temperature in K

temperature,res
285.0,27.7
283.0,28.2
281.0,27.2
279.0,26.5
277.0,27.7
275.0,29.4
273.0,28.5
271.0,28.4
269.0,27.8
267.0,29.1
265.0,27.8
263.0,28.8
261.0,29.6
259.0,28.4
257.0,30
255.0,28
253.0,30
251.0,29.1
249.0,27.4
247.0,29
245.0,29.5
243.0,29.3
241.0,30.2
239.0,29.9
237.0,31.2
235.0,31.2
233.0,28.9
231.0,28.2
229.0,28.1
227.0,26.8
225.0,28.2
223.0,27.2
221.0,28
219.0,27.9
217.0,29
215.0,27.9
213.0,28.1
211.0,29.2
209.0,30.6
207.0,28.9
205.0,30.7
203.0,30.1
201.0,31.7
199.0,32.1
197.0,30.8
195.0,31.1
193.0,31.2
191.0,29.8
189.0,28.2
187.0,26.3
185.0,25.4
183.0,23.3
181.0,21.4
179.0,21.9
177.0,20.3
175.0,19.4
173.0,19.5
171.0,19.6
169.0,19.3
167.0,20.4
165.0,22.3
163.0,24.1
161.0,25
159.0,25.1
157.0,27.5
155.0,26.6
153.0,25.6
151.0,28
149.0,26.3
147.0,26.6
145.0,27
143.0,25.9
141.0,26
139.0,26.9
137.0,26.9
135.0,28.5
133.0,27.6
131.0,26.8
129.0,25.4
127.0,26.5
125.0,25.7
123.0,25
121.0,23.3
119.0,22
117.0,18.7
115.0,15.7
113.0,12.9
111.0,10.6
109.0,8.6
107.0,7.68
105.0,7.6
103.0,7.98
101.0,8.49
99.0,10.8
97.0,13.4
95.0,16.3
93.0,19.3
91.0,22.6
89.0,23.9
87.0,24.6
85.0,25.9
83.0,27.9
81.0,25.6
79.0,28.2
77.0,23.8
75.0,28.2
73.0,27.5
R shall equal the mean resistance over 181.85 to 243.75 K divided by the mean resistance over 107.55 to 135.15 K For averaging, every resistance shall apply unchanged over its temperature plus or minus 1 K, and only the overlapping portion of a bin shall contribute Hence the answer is 1.39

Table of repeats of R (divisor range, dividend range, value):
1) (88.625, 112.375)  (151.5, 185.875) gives 1.78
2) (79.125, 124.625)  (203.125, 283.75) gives 1.64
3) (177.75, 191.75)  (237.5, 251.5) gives 1.17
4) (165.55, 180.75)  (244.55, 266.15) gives 1.43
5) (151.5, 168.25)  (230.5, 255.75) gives 1.20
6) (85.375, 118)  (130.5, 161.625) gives 1.83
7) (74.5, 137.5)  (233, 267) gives 1.46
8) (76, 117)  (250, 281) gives 1.67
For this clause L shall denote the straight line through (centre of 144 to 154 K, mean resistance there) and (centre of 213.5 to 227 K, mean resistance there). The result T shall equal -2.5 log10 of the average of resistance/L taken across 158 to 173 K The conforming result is 0.22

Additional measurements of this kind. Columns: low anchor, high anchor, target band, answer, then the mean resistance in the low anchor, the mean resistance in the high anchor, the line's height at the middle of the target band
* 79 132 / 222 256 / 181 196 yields -0.096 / 18.8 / 29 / 25.1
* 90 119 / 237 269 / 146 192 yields -0.199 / 13.2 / 29.1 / 20.1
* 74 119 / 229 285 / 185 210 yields -0.207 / 17.8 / 28.8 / 24.7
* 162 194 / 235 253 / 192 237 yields -0.106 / 23.3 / 29.6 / 26.8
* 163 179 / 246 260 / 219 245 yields -0.086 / 20.5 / 28.8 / 26.7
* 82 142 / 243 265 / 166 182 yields 0.176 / 19.8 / 28.9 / 23.8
